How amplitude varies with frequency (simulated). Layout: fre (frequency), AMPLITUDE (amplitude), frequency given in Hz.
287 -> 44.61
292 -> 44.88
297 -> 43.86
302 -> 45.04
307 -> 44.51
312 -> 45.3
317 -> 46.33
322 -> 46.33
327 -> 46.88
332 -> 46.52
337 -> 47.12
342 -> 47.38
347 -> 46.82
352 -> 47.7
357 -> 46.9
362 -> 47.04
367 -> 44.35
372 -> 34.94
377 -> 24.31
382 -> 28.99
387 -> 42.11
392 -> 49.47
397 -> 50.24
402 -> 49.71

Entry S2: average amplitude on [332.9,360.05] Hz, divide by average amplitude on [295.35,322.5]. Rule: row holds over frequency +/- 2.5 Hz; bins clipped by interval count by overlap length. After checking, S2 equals 1.04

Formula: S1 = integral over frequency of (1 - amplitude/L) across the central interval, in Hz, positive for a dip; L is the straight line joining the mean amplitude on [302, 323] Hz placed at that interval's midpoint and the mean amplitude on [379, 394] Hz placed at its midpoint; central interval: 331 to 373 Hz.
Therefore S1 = -3.5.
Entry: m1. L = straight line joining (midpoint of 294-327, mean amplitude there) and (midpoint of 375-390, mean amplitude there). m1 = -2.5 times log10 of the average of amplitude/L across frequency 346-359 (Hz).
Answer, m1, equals -0.24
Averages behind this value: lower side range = 45.3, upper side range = 32.6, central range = 47.2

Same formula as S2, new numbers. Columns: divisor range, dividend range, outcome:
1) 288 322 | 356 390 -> 0.85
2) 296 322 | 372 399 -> 0.85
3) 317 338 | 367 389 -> 0.72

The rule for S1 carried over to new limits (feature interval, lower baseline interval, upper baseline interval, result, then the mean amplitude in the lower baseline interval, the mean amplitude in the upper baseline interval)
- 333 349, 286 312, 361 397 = -2.0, 44.6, 39.2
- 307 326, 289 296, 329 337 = 0.0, 44.6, 46.7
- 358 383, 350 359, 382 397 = 4.8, 47.3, 43.7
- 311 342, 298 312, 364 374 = -2.4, 44.8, 40.2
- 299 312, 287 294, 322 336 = 0.2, 44.8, 46.7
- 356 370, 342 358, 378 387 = -1.5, 47.2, 31.9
